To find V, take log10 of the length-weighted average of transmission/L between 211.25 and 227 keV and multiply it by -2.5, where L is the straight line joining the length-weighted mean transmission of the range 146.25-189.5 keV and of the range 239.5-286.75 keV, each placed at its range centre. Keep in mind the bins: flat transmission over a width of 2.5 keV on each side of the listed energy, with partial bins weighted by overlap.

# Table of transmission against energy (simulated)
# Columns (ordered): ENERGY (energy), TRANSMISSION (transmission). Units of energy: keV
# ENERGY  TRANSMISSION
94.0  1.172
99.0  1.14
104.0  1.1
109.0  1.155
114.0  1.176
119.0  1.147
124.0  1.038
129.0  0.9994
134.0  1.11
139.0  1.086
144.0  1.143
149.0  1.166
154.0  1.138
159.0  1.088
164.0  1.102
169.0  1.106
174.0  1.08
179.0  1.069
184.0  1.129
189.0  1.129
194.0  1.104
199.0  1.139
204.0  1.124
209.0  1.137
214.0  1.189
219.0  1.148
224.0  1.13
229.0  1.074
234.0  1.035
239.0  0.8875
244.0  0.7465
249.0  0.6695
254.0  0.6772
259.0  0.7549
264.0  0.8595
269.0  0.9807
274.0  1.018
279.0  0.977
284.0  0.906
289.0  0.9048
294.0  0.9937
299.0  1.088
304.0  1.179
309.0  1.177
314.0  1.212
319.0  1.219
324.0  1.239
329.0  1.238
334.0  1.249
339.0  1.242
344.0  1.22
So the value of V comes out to -0.19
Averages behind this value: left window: 1.11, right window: 0.845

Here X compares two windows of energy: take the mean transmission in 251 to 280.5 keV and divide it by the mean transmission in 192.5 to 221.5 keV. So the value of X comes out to 0.76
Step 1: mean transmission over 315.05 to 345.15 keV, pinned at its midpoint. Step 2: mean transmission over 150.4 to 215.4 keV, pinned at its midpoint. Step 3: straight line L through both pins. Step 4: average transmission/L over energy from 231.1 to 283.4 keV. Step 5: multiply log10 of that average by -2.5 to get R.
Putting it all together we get 0.34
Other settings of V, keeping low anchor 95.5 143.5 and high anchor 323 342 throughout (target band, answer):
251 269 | 0.45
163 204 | 0.04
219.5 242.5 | 0.15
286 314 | 0.14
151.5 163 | 0.02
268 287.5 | 0.24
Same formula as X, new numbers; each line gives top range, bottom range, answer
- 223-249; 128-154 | 0.84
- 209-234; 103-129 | 1.01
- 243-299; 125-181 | 0.80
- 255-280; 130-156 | 0.80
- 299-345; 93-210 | 1.09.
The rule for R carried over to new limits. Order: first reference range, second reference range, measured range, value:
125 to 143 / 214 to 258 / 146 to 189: -0.089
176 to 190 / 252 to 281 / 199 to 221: -0.116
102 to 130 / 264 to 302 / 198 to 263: 0.053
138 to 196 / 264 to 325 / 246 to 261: 0.468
